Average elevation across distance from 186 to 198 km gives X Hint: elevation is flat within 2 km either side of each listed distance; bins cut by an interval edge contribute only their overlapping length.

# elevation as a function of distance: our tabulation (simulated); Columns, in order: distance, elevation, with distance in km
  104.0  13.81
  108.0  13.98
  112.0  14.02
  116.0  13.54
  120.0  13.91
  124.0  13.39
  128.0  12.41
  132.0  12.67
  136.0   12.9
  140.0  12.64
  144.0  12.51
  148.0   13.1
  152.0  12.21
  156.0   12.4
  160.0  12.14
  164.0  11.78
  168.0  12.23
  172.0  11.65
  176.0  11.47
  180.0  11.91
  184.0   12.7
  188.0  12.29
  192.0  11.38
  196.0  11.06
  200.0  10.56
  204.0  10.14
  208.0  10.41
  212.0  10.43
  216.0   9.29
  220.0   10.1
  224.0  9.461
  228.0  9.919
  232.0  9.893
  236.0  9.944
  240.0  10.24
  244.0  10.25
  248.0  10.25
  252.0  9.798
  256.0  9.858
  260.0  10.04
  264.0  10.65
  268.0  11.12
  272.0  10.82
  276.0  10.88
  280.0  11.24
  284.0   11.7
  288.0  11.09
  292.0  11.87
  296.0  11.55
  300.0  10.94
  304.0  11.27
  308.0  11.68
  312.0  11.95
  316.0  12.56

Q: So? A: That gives 11.6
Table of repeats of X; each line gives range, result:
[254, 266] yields 10.2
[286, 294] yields 11.5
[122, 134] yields 12.8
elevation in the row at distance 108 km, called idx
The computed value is 13.98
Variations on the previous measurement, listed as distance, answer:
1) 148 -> 13.1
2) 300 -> 10.94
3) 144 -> 12.51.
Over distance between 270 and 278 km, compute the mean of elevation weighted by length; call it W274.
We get 10.9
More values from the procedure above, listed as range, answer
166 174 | 11.9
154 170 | 12.1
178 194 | 12.1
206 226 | 9.94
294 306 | 11.3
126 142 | 12.7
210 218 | 9.86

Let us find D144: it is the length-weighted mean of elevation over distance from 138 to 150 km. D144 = 12.8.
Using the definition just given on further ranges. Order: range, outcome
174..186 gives 12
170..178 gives 11.6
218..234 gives 9.84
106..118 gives 13.8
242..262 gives 10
